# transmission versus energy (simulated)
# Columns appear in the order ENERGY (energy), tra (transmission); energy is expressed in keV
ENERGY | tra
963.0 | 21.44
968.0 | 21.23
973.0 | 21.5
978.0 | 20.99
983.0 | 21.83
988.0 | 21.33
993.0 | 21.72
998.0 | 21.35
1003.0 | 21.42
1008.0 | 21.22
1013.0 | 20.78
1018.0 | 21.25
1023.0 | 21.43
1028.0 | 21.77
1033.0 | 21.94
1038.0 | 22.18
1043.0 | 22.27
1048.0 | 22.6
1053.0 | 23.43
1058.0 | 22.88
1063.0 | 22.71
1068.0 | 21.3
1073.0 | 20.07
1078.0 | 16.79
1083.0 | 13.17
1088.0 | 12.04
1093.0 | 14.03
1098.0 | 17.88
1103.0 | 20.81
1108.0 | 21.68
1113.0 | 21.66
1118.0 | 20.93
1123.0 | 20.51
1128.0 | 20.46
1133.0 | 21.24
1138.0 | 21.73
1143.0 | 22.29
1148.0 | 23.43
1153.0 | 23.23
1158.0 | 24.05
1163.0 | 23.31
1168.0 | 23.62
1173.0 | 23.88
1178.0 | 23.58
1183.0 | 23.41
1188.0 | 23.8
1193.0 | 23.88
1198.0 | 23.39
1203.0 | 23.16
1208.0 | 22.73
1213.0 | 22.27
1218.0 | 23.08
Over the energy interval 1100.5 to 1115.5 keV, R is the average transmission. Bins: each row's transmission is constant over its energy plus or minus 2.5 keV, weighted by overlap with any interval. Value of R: 21.4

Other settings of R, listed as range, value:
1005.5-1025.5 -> 21.2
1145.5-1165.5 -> 23.5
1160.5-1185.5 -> 23.6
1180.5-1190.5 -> 23.6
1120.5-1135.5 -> 20.7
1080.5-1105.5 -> 15.6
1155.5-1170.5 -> 23.7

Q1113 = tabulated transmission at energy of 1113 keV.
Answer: 21.66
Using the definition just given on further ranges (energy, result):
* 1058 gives 22.88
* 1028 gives 21.77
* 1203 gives 23.16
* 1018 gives 21.25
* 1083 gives 13.17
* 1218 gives 23.08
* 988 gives 21.33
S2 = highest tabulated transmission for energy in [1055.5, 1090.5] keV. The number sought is 22.88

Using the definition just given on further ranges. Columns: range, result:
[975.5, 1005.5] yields 21.83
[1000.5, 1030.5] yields 21.77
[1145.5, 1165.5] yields 24.05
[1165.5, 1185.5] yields 23.88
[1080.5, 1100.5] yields 17.88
